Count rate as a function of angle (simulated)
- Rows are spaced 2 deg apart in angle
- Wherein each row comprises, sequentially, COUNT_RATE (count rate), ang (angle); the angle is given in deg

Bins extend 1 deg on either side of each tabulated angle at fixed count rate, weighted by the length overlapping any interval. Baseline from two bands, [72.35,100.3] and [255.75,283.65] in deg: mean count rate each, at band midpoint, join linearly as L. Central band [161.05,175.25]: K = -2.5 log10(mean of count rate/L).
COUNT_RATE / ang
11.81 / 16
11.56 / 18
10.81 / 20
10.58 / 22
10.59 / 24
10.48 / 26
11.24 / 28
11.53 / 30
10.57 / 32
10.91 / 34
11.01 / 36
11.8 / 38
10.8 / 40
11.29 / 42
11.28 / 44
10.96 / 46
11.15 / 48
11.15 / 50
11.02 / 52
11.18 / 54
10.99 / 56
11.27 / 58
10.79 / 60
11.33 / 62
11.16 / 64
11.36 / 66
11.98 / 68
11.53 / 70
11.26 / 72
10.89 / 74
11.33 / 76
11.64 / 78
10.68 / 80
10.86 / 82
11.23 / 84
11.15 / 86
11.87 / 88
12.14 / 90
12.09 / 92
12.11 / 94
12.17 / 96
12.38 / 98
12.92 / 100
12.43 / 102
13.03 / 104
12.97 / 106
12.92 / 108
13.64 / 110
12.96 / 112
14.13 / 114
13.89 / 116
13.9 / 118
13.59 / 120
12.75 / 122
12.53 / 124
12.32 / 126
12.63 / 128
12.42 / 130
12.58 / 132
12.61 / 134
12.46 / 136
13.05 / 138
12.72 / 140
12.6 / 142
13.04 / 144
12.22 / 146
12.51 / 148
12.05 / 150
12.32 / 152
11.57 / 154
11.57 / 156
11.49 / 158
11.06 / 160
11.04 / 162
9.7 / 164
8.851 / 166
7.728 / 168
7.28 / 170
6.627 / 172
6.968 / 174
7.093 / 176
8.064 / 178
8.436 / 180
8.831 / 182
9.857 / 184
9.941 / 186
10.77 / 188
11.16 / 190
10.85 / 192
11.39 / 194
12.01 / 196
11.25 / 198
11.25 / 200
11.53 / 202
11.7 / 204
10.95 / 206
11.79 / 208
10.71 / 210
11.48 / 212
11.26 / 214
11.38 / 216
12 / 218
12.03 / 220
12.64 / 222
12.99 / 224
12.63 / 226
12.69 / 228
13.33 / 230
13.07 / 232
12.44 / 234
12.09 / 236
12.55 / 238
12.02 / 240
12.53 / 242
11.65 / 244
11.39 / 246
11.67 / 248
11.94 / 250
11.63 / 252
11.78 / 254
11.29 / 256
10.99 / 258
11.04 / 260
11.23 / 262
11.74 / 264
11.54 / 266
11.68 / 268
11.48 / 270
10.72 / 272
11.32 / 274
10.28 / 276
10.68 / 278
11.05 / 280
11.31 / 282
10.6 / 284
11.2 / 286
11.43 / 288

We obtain 0.349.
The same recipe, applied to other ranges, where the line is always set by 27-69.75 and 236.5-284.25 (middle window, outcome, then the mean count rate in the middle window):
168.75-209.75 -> 0.15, 9.89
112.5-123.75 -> -0.20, 13.5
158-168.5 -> 0.14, 9.94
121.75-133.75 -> -0.11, 12.5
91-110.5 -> -0.13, 12.6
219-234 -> -0.12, 12.7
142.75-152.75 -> -0.10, 12.4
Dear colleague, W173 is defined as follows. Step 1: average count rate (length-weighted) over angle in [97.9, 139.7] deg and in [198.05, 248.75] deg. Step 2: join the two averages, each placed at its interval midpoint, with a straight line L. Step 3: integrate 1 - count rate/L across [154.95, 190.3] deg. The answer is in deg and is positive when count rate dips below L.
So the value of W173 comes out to 9.21 deg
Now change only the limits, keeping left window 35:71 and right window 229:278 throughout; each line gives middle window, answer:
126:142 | -1.7 deg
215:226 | -0.6 deg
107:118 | -2.1 deg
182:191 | 1.0 deg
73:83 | 0.2 deg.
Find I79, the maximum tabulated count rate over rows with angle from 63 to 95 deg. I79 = 12.14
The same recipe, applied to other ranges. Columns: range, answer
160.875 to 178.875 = 11.04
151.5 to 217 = 12.32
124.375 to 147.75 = 13.05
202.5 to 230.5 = 13.33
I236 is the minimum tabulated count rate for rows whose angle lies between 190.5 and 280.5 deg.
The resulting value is 10.28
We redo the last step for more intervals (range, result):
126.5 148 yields 12.22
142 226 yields 6.627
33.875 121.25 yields 10.68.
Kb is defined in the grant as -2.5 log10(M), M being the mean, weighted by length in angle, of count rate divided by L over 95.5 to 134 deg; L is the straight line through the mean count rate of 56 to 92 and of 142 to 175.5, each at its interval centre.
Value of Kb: -0.190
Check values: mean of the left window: 11.3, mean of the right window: 10.4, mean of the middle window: 13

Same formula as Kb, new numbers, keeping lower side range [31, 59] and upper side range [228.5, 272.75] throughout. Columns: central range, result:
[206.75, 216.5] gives 0.04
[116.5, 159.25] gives -0.10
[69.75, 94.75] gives -0.02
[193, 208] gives 0.02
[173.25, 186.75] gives 0.34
